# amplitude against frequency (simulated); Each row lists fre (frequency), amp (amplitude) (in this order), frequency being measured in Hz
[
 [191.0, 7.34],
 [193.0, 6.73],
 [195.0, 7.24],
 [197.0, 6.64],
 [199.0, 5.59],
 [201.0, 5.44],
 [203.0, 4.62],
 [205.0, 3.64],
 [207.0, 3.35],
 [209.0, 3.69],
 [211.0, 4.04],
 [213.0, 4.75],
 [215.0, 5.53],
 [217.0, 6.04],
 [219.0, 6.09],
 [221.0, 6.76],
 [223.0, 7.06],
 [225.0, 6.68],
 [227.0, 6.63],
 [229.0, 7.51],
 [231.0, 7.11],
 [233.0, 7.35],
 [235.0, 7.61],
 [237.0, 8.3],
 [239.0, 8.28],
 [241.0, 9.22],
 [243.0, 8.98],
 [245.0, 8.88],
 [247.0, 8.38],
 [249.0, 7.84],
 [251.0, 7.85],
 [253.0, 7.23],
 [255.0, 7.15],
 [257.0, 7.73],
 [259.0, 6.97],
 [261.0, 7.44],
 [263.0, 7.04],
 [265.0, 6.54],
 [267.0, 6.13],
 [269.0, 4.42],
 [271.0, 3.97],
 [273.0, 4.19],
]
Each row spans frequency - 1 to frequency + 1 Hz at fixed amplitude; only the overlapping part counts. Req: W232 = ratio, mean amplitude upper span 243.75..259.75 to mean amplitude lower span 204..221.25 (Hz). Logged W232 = 1.62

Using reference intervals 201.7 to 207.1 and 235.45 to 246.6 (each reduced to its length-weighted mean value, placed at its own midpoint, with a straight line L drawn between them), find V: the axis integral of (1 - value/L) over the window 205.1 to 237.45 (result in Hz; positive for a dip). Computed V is 0.9 Hz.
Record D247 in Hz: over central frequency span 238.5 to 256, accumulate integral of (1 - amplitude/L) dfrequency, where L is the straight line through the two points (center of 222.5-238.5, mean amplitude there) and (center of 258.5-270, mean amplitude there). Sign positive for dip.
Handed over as -3.4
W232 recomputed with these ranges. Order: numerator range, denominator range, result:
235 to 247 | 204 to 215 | 2.13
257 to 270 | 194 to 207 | 1.22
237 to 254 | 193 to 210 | 1.63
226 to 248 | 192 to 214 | 1.58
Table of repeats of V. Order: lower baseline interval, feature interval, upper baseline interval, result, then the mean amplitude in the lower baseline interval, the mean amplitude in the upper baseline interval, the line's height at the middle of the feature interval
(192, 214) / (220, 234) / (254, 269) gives -3.0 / 5.07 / 6.83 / 5.79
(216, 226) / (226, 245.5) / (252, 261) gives -3.2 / 6.53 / 7.29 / 6.84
